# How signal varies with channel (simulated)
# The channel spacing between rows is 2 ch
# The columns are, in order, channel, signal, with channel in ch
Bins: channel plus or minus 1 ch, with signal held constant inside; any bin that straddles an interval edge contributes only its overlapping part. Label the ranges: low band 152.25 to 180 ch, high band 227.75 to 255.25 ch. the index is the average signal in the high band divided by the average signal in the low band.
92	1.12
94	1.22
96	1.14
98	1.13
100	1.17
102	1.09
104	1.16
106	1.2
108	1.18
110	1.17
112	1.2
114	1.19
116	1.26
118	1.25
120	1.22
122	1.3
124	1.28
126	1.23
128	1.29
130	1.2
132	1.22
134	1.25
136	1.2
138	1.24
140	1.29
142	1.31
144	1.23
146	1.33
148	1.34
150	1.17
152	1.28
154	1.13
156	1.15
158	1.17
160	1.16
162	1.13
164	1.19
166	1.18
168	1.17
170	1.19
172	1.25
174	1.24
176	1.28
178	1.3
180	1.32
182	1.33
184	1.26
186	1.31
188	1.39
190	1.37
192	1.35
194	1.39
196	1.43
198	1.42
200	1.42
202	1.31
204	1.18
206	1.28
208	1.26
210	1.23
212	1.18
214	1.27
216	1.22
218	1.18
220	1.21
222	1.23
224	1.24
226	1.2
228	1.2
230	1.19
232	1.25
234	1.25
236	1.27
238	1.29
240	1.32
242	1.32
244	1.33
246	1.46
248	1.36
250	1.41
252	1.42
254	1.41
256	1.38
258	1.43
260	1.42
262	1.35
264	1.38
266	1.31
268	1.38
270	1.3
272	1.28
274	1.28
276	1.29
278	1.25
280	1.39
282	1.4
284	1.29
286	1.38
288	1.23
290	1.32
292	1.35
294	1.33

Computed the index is 1.10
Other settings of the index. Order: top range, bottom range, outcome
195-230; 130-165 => 1.03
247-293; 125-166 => 1.10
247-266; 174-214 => 1.06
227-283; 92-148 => 1.09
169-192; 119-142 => 1.04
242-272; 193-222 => 1.07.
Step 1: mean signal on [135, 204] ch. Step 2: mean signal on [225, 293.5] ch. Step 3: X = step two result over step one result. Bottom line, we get 1.04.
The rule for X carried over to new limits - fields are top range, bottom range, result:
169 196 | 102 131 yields 1.08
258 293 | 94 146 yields 1.09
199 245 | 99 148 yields 1.02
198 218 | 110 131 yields 1.02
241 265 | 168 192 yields 1.08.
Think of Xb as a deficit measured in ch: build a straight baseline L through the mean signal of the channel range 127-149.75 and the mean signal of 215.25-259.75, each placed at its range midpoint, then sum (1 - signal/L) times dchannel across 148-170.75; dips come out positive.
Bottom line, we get 1.6 ch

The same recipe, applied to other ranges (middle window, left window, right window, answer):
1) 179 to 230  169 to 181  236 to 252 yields 0.62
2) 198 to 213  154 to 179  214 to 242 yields -0.64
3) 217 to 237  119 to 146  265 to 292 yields 1.12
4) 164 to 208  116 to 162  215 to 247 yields -1.81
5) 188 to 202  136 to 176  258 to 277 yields -1.44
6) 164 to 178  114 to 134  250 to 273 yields 0.73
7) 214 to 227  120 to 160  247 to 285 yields 0.94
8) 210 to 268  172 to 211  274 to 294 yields 0.71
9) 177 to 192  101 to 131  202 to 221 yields -1.26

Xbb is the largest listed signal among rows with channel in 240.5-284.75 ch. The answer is 1.46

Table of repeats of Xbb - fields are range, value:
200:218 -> 1.42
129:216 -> 1.43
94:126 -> 1.3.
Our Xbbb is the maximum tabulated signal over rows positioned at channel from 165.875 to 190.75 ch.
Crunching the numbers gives 1.39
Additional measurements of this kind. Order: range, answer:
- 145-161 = 1.34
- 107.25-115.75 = 1.2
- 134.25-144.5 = 1.31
